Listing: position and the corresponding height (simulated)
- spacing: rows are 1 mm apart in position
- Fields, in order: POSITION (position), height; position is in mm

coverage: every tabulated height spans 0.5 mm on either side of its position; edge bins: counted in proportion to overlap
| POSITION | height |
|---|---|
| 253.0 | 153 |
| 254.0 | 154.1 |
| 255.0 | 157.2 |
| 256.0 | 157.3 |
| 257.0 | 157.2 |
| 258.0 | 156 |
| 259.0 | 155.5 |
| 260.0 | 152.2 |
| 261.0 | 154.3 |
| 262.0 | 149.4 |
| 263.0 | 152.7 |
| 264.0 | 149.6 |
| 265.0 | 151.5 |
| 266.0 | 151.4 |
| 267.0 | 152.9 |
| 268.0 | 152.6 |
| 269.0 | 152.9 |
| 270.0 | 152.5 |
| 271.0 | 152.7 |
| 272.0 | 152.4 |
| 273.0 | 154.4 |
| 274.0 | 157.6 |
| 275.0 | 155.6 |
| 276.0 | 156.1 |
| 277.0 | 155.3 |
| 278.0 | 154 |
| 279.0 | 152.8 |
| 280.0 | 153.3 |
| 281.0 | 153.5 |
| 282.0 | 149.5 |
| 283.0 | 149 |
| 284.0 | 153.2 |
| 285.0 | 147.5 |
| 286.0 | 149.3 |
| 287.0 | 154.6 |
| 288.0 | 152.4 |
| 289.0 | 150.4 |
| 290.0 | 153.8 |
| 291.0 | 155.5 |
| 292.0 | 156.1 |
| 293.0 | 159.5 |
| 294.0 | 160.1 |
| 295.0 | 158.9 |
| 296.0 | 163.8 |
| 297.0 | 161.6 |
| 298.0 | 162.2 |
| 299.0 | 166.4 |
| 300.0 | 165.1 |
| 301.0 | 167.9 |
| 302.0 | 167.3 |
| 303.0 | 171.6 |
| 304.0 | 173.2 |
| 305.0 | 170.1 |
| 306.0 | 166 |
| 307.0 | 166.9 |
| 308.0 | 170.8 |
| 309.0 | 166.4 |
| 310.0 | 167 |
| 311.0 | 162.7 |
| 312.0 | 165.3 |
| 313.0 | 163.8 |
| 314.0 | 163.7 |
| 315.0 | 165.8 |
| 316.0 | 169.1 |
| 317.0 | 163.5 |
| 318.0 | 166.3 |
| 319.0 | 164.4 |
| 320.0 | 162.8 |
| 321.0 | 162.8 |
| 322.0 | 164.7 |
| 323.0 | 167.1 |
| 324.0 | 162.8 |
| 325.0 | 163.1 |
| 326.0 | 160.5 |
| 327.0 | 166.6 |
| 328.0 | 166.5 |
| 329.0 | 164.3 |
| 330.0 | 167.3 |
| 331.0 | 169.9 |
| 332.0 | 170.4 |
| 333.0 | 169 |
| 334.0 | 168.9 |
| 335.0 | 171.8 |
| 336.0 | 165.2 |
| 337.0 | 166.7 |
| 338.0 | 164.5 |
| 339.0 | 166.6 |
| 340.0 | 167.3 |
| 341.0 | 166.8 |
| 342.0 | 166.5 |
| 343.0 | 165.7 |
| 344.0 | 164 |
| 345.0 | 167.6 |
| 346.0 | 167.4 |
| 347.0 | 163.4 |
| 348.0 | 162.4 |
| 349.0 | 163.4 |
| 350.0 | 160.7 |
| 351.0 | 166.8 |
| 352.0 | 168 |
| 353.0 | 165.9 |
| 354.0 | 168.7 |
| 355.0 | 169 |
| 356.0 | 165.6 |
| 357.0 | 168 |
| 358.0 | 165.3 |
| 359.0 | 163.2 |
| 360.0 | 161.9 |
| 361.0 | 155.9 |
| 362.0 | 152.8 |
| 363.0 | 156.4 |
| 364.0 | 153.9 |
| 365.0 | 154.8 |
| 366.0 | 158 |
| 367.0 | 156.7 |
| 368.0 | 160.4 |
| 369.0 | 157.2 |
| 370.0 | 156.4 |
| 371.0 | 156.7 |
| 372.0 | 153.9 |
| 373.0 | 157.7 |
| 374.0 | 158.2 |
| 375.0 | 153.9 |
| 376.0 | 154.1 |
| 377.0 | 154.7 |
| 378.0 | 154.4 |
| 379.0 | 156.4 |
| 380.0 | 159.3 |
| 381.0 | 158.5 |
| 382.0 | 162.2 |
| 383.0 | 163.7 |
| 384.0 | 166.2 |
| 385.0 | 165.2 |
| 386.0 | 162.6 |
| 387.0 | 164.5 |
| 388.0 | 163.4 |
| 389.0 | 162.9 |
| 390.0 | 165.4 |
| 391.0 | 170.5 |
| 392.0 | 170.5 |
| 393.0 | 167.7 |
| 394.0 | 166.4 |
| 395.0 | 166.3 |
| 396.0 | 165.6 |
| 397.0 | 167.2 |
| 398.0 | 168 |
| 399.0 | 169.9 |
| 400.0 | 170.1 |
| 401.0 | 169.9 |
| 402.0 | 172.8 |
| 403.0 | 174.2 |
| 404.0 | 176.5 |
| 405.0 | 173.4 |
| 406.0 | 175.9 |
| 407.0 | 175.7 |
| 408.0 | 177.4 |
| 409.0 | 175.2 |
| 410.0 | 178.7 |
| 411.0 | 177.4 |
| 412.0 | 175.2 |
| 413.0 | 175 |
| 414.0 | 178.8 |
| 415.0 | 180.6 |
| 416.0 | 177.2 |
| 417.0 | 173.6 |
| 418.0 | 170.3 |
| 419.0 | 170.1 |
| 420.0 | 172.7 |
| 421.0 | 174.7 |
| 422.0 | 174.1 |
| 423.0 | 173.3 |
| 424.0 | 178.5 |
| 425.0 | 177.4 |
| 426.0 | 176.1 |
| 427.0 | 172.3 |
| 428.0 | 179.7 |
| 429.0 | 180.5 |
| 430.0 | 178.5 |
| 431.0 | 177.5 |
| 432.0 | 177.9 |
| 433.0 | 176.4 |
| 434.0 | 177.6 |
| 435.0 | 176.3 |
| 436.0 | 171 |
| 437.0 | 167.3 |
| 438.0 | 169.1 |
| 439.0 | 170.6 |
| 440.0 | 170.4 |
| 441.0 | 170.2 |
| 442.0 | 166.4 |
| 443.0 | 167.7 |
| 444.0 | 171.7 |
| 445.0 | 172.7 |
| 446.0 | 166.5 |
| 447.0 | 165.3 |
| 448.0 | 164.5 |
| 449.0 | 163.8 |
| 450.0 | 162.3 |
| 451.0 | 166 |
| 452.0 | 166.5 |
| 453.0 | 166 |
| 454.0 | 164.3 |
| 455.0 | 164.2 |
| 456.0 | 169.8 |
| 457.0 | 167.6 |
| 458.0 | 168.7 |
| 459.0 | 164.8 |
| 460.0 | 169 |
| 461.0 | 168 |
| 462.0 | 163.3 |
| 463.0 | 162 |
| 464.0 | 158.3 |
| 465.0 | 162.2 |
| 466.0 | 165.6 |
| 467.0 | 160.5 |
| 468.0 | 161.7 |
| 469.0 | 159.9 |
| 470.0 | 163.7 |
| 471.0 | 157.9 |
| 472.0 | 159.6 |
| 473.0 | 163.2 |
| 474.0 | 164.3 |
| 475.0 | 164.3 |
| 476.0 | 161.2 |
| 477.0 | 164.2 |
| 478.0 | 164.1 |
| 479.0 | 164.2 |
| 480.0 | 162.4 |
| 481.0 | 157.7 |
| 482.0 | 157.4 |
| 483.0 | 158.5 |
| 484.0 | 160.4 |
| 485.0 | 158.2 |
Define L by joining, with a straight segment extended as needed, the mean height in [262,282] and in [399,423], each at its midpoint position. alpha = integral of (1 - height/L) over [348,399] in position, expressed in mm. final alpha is 2.1 mm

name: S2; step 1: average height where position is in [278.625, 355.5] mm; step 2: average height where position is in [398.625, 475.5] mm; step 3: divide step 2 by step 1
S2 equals 1.04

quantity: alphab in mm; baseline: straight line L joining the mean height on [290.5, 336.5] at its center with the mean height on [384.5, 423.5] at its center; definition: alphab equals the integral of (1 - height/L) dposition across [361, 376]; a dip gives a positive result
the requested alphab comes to 1.1 mm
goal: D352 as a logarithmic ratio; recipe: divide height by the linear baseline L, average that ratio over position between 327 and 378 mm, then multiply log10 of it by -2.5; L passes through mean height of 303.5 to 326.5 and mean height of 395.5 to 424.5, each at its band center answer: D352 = 0.04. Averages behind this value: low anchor 166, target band 163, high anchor 174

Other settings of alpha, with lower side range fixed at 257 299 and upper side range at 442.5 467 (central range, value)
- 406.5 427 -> -1.5 mm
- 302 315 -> -0.9 mm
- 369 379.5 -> 0.3 mm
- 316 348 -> -1.7 mm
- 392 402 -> -0.4 mm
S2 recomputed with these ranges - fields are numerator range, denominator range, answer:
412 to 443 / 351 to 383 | 1.09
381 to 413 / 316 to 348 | 1.02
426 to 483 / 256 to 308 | 1.06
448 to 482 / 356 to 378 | 1.04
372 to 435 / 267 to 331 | 1.06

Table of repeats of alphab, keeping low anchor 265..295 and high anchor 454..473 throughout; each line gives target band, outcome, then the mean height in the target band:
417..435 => -1.6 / 176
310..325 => -0.9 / 165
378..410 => -1.6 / 168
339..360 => -1.1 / 166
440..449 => -0.3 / 168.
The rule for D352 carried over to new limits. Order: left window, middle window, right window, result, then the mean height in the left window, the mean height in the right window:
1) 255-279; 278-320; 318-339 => -0.005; 154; 166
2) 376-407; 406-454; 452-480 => -0.051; 166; 164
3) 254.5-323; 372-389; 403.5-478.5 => 0.039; 159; 170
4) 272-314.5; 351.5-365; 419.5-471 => 0.009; 160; 169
